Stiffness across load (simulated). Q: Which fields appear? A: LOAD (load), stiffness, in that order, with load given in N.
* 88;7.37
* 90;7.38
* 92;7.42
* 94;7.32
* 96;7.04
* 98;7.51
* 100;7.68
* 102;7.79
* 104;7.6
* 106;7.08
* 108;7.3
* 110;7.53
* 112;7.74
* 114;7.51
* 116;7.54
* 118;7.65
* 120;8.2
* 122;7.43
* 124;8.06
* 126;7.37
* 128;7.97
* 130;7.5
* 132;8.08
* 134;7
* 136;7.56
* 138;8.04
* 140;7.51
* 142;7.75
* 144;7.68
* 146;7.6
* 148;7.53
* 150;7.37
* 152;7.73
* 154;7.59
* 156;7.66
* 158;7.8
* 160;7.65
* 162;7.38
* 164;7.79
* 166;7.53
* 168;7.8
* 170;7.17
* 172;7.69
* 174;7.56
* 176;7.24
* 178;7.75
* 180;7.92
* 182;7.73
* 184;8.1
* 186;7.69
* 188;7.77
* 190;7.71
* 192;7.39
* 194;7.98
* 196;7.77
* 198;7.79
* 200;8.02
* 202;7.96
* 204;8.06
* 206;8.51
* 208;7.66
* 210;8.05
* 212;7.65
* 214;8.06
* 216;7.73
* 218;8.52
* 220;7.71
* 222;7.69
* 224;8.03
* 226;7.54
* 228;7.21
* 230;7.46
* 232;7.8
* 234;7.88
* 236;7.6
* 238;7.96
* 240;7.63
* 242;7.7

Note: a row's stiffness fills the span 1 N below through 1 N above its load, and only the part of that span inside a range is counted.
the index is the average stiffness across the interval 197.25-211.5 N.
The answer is 8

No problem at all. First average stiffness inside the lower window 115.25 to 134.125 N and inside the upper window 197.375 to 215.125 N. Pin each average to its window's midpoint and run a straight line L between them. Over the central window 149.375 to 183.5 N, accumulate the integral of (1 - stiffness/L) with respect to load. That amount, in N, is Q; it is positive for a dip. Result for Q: 1.0 N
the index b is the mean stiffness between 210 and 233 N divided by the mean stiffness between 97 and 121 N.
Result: 1.02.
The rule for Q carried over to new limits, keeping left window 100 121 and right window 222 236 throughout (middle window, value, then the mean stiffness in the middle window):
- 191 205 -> -0.4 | 7.85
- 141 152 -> 0.0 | 7.6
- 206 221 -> -0.6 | 7.95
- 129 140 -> 0.0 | 7.62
